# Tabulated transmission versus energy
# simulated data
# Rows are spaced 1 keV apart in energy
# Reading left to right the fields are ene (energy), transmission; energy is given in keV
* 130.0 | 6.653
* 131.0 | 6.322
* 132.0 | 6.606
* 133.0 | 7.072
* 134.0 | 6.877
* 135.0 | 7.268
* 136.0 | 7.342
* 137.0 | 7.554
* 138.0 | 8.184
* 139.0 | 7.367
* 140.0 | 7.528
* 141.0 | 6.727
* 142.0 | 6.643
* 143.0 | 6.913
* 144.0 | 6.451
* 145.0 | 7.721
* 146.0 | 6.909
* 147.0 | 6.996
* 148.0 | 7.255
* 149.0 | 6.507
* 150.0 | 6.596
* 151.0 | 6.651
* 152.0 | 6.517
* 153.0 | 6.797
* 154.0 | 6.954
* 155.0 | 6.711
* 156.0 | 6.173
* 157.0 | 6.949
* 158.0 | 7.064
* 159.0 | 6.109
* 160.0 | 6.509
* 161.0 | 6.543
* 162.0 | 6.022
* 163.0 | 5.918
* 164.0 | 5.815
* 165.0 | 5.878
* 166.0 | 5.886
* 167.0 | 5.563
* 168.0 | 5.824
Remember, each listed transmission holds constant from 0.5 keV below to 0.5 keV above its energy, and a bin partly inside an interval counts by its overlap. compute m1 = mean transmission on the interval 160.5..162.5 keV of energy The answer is 6.28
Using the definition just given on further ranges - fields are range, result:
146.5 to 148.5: 7.13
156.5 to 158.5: 7.01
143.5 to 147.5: 7.02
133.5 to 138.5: 7.45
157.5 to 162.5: 6.45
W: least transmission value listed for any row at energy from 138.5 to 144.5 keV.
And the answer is 6.451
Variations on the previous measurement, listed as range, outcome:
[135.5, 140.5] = 7.342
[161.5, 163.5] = 5.918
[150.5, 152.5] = 6.517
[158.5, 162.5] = 6.022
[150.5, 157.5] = 6.173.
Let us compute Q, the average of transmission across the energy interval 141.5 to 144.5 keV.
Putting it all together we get 6.67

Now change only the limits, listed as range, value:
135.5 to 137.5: 7.45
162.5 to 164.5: 5.87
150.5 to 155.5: 6.73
